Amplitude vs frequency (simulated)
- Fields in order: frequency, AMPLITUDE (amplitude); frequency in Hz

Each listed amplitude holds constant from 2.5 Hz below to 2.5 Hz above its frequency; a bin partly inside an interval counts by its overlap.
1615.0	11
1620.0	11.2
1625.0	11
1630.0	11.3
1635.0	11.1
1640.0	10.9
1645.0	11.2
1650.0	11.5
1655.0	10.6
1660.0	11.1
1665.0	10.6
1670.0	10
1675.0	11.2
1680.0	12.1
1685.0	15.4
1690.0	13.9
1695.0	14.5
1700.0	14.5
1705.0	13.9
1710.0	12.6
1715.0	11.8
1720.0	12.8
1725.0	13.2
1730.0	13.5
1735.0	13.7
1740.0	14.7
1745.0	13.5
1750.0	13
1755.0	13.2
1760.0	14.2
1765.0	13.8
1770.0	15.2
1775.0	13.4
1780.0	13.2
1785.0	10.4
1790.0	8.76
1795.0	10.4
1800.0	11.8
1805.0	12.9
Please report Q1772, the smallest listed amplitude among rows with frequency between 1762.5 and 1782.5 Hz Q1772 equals 13.2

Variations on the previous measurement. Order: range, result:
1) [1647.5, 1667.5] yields 10.6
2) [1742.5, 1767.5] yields 13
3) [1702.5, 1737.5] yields 11.8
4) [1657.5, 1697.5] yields 10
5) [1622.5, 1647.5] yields 10.9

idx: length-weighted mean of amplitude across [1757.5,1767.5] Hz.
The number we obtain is 14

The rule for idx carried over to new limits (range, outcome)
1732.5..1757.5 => 13.6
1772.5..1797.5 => 11.2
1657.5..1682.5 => 11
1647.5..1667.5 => 10.9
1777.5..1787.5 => 11.8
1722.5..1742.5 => 13.8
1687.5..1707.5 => 14.2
